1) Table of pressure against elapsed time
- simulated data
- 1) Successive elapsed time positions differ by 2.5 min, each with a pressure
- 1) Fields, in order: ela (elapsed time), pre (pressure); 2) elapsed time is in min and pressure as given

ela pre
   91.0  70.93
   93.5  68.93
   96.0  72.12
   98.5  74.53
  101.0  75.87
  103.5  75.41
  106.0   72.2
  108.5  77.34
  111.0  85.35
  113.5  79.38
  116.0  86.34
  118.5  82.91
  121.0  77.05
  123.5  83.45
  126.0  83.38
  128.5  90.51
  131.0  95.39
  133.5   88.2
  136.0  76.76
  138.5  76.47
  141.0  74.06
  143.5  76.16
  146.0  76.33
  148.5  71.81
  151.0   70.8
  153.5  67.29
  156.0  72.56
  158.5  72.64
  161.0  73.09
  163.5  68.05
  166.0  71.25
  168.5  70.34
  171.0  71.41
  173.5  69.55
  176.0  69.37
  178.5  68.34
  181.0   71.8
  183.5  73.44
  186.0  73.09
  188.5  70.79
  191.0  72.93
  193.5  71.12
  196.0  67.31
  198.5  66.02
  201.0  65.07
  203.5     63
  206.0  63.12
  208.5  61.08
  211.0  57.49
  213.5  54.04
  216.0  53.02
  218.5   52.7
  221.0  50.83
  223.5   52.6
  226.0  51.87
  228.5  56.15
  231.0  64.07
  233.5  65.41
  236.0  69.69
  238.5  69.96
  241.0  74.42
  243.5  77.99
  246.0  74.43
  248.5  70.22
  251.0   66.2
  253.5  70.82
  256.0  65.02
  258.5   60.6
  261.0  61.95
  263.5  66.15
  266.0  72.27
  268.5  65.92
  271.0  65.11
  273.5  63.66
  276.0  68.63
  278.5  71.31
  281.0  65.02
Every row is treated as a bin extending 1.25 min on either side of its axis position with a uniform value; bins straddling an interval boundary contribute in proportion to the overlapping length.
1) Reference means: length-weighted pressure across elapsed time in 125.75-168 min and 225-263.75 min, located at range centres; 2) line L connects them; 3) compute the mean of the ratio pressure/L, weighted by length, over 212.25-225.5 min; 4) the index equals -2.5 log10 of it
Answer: 0.30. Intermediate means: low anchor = 76.5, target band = 52.6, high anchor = 66.7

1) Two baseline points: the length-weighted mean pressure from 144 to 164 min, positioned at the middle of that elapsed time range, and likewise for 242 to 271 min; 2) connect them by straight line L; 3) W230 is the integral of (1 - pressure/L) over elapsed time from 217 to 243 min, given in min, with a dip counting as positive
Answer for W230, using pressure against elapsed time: 3.0 min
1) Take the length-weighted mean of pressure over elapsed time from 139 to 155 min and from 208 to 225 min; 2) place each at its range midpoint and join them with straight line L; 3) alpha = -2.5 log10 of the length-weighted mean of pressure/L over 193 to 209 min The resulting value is -0.119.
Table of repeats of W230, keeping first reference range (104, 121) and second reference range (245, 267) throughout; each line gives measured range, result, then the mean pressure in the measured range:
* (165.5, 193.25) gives 1.14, 71.1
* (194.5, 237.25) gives 6.79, 59.7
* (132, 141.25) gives -0.22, 79.8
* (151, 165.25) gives 0.99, 70.8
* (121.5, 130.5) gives -0.79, 85.9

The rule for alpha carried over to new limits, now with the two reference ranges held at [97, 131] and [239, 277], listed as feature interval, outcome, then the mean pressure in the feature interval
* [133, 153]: 0.04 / 75.5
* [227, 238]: 0.10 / 64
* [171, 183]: 0.08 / 70.2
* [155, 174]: 0.08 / 71.2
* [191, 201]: 0.08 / 68.4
